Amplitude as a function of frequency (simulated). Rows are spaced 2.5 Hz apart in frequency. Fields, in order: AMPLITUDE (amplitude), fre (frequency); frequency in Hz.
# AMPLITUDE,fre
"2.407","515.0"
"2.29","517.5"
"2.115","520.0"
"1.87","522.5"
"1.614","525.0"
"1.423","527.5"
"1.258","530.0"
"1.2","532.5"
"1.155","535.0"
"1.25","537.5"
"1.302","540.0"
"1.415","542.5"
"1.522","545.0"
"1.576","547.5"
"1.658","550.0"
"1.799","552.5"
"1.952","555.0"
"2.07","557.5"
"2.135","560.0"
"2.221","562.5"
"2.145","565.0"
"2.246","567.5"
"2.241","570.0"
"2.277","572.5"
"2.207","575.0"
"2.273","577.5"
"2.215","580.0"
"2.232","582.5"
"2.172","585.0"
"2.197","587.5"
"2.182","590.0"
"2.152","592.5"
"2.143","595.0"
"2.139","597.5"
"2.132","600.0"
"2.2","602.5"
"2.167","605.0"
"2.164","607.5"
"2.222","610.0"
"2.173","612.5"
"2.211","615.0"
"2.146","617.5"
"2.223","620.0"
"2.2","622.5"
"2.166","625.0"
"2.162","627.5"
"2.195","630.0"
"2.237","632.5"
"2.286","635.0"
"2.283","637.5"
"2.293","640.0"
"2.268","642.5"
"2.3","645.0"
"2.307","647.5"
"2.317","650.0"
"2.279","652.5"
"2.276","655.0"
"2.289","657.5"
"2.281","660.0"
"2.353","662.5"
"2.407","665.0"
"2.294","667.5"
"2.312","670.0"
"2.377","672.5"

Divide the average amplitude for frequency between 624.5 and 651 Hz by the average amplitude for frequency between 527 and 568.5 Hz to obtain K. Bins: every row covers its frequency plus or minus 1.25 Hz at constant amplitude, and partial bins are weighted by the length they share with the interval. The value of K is 1.4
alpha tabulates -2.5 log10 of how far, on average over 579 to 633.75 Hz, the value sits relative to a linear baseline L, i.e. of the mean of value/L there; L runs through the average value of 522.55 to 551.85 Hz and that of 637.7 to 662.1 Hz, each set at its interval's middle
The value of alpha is -0.12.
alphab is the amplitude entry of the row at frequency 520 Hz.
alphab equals 2.115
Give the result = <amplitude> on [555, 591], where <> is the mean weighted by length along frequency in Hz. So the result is 2.19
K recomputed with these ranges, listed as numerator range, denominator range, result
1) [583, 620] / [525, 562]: 1.39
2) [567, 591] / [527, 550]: 1.64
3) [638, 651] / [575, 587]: 1.03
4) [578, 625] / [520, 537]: 1.49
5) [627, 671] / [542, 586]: 1.13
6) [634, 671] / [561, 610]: 1.05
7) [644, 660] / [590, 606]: 1.06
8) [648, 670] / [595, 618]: 1.06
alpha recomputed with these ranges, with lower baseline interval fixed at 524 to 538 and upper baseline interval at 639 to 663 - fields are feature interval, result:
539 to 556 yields -0.11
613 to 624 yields -0.08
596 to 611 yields -0.14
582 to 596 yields -0.21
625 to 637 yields -0.04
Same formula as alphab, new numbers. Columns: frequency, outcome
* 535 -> 1.155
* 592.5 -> 2.152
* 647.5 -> 2.307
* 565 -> 2.145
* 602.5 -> 2.2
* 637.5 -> 2.283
